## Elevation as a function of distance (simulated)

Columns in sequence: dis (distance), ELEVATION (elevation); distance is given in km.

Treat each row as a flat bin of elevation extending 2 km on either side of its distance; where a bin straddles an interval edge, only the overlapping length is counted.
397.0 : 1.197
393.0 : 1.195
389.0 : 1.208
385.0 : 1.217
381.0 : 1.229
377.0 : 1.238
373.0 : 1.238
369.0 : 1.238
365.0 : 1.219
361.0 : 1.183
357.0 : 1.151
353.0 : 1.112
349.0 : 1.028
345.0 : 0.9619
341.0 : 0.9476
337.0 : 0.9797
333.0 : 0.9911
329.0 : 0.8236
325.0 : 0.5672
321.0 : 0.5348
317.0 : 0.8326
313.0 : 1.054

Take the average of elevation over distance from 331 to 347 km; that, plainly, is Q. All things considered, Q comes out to 0.97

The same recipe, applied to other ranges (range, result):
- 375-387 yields 1.23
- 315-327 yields 0.645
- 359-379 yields 1.22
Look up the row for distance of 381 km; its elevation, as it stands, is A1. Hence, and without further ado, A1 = 1.229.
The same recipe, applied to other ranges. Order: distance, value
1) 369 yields 1.238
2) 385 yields 1.217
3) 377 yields 1.238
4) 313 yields 1.054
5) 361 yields 1.183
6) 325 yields 0.5672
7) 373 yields 1.238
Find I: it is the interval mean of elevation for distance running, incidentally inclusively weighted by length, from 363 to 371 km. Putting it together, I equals 1.23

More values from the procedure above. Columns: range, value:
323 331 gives 0.695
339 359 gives 1.04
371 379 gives 1.24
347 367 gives 1.14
